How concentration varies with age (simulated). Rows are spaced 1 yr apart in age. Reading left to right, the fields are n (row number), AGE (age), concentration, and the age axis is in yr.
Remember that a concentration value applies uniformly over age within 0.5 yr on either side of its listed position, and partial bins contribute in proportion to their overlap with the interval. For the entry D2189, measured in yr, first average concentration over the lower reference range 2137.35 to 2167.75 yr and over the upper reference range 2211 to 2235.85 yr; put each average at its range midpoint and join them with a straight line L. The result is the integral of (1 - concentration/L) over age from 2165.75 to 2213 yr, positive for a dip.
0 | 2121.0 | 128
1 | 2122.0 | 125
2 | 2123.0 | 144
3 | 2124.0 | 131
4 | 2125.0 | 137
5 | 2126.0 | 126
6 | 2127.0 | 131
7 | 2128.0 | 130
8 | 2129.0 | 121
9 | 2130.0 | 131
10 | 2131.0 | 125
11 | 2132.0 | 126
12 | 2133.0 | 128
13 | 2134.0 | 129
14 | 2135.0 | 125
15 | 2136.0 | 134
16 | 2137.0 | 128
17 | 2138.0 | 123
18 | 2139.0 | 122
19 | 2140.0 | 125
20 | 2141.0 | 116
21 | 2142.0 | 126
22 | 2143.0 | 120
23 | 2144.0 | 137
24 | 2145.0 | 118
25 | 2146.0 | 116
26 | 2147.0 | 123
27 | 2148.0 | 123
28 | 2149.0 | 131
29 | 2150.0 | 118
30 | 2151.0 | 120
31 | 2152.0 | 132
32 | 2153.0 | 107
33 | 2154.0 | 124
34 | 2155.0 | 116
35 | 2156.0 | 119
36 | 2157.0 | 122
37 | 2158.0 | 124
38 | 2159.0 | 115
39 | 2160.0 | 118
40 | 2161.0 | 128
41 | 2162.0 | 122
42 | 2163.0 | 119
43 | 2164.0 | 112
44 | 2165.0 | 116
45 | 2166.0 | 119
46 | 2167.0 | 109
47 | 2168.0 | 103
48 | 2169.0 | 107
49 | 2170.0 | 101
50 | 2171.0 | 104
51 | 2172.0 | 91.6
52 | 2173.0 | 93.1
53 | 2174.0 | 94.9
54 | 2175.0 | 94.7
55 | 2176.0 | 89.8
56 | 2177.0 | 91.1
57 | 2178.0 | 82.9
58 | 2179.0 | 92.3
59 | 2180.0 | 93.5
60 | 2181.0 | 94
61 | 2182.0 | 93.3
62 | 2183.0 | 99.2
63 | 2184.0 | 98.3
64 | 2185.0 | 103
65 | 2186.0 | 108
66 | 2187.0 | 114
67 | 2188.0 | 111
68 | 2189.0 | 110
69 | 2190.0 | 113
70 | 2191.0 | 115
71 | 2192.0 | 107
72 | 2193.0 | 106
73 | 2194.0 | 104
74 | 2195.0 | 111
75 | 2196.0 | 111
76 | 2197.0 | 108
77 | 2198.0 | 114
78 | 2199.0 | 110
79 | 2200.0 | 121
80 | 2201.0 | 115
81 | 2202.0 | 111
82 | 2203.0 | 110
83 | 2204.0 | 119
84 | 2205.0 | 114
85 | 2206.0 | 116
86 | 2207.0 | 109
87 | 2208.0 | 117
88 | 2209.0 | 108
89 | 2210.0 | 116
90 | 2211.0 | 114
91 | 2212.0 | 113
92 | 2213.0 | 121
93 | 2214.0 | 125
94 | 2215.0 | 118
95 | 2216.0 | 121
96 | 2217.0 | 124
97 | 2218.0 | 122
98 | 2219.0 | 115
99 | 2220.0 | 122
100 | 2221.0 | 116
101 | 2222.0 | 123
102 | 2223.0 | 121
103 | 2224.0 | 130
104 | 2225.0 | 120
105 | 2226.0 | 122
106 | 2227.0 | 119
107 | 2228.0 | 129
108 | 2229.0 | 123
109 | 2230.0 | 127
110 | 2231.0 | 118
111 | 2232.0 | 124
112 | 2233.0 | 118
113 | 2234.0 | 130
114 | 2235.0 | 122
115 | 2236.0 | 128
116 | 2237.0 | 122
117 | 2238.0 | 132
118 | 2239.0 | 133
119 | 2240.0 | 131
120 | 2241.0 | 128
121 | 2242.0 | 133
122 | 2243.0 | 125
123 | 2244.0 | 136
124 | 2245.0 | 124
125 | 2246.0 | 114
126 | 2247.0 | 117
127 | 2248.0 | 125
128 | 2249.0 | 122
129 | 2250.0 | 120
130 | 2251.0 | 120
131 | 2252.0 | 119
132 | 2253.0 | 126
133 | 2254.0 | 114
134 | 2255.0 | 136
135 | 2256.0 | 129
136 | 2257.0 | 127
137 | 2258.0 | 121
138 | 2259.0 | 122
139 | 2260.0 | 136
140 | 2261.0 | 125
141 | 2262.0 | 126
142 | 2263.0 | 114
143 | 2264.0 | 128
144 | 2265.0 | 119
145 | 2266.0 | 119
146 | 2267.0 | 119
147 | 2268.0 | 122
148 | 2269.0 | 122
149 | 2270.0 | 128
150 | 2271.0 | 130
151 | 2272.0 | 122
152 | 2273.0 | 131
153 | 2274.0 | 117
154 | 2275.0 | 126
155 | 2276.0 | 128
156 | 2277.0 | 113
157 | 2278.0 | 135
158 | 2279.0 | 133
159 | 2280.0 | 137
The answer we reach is 5.90 yr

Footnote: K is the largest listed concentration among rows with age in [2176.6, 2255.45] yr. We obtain 136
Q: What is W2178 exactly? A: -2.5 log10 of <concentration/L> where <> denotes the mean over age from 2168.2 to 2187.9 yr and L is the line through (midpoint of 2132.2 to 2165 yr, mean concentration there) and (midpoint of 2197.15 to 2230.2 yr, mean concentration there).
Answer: 0.23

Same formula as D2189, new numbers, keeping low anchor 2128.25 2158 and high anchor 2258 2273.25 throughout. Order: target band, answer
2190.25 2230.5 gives 2.34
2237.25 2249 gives -0.27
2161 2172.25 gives 1.19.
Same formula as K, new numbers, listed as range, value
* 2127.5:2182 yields 137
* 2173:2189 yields 114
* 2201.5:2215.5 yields 125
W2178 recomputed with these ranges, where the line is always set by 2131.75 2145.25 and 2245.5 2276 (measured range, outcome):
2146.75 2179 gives 0.13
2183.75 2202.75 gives 0.13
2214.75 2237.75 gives 0.01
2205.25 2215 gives 0.08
